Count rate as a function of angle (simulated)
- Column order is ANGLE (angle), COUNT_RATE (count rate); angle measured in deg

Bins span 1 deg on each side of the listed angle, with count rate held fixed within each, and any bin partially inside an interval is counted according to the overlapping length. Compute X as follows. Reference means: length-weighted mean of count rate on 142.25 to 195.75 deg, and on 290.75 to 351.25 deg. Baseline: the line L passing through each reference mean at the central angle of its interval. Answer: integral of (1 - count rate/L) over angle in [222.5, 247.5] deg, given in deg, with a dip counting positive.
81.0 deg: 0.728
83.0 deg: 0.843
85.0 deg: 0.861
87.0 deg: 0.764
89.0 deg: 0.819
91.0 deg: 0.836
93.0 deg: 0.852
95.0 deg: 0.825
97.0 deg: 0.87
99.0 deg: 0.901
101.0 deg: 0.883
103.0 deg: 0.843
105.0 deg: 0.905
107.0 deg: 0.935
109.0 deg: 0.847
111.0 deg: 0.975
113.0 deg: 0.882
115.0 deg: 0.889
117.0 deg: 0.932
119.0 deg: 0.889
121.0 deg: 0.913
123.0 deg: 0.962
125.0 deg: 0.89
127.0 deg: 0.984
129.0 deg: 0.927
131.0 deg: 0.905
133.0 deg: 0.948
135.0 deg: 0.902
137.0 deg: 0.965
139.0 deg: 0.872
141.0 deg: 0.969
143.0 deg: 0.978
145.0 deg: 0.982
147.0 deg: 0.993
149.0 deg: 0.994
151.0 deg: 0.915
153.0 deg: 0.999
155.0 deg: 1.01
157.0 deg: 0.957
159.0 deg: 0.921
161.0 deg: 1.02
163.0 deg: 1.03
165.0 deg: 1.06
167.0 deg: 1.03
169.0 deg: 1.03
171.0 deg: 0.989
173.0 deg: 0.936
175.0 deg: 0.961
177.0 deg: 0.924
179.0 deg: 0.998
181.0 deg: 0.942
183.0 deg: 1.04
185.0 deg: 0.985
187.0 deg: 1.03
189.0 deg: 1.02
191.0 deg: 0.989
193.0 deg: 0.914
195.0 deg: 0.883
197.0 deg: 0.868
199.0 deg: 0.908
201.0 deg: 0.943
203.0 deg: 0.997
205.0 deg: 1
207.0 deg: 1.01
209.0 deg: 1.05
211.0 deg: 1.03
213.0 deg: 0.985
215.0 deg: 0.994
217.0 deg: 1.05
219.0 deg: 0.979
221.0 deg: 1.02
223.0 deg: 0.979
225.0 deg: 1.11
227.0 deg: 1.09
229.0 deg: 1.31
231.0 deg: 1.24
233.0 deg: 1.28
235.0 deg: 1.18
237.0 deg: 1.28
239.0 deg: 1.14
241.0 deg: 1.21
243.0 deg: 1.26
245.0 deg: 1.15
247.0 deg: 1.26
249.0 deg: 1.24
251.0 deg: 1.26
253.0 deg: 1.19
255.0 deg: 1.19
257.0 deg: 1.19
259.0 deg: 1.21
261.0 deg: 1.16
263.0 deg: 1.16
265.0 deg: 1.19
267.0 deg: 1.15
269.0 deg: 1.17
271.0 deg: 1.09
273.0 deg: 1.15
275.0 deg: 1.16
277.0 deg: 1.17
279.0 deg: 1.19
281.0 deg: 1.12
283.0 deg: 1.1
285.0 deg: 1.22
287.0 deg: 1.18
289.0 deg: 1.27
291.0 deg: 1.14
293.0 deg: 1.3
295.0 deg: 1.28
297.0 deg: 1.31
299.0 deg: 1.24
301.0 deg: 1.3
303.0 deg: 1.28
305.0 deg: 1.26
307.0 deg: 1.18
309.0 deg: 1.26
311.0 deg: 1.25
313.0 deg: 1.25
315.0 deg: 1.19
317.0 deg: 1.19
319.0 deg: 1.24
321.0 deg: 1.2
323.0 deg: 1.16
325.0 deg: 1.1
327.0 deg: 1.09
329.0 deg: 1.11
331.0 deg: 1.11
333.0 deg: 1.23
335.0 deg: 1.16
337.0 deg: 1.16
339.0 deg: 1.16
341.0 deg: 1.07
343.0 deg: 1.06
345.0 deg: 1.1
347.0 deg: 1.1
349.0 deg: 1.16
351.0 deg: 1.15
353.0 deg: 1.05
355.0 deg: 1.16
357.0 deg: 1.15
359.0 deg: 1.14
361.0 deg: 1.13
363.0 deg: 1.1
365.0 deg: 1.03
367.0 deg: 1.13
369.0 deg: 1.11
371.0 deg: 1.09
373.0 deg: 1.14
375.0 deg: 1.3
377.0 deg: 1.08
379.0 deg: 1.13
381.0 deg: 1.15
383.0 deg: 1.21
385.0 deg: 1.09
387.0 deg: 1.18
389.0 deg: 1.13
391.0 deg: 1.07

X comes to -2.8 deg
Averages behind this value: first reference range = 0.983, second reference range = 1.19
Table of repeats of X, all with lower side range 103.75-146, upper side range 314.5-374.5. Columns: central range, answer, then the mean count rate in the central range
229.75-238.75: -1.8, 1.24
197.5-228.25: 0.0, 1.01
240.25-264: -3.7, 1.21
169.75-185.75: 0.1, 0.973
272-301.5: -3.5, 1.21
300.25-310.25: -1.4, 1.25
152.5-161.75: -0.2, 0.979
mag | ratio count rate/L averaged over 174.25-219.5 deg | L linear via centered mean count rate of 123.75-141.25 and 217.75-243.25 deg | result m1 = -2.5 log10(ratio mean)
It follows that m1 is 0.10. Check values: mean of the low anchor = 0.928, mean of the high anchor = 1.16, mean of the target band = 0.978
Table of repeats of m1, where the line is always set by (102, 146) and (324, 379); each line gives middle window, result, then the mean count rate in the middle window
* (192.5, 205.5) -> 0.069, 0.928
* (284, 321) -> -0.149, 1.24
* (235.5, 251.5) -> -0.187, 1.22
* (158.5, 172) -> -0.061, 1.01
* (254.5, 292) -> -0.111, 1.17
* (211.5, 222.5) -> 0.000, 1.01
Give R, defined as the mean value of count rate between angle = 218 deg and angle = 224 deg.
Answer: 0.993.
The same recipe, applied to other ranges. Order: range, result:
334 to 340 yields 1.16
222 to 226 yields 1.04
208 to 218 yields 1.02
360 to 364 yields 1.11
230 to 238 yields 1.25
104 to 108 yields 0.92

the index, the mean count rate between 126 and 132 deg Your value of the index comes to 0.939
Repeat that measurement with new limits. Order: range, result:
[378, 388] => 1.15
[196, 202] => 0.906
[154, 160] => 0.963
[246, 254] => 1.24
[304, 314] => 1.24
